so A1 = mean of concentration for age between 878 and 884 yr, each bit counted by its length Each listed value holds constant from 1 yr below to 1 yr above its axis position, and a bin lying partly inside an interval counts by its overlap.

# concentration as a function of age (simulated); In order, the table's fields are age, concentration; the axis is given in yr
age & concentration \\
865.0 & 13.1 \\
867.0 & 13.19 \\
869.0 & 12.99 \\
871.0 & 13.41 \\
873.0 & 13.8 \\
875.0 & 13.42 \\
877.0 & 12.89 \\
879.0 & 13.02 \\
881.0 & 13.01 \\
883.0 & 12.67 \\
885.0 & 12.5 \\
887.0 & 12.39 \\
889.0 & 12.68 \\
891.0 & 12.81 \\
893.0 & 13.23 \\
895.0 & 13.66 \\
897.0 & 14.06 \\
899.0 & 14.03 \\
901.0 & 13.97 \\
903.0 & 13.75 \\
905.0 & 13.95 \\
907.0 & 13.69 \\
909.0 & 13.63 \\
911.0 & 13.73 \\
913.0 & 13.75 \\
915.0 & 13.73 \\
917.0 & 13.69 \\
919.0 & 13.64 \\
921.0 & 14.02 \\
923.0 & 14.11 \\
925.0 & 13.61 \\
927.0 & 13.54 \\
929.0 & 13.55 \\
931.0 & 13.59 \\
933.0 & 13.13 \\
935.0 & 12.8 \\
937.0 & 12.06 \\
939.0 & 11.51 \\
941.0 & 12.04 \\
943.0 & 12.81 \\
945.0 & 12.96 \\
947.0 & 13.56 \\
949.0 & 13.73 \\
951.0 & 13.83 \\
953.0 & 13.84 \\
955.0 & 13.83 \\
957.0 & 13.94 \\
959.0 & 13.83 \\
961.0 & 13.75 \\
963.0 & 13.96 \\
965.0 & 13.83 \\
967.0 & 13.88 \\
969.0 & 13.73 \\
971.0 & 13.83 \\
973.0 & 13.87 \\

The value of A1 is 12.9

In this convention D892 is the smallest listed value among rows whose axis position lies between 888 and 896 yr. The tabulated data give 12.68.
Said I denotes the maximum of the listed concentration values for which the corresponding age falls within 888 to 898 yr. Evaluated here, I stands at 14.06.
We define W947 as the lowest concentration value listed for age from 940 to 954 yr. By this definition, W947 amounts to 12.04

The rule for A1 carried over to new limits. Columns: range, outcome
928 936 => 13.3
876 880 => 13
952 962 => 13.8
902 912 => 13.8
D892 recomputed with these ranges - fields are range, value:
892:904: 13.23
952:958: 13.83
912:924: 13.64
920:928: 13.54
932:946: 11.51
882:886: 12.5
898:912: 13.63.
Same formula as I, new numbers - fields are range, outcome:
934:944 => 12.81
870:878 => 13.8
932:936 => 13.13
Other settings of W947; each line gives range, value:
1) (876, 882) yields 12.89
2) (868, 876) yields 12.99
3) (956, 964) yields 13.75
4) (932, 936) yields 12.8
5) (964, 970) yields 13.73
